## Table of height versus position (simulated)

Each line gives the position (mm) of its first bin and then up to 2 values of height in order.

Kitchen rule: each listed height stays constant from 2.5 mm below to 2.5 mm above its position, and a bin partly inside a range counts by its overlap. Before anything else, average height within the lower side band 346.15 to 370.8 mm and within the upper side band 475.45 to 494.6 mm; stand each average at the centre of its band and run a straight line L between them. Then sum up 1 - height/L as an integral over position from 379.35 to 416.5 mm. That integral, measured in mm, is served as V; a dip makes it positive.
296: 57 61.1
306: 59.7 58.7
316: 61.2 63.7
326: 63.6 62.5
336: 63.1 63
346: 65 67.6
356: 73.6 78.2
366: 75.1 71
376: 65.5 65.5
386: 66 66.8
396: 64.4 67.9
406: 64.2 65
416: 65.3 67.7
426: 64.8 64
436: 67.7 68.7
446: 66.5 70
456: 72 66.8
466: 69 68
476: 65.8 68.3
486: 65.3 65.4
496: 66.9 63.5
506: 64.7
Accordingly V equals 2.60 mm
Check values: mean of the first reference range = 72.6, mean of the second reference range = 66.3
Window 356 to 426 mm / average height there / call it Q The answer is 68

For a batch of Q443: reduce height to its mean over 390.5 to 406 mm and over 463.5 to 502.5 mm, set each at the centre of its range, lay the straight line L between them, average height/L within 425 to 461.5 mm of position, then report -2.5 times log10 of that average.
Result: -0.02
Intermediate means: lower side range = 66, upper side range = 66.6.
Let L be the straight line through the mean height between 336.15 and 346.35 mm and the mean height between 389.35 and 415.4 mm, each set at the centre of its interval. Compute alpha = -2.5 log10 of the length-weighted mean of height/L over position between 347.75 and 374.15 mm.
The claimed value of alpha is -0.134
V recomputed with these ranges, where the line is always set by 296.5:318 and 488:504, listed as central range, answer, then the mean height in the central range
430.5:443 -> -0.7 mm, 67.2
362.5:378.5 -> -2.4 mm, 71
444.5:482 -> -2.4 mm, 68.3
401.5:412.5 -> -0.4 mm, 65.2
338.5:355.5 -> -1.4 mm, 66.2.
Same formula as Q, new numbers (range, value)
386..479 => 66.9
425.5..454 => 67.2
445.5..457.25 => 69.7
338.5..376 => 70.2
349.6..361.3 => 72.7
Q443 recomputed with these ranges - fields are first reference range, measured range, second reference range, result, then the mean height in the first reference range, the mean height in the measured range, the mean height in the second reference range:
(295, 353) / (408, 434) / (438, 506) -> 0.00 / 62.3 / 65.4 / 67.3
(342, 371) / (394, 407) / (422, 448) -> 0.05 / 71.4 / 65.7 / 66.4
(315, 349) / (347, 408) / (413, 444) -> -0.07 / 63.3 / 68.8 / 66.3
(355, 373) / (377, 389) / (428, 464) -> 0.11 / 74.6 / 65.8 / 67.9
